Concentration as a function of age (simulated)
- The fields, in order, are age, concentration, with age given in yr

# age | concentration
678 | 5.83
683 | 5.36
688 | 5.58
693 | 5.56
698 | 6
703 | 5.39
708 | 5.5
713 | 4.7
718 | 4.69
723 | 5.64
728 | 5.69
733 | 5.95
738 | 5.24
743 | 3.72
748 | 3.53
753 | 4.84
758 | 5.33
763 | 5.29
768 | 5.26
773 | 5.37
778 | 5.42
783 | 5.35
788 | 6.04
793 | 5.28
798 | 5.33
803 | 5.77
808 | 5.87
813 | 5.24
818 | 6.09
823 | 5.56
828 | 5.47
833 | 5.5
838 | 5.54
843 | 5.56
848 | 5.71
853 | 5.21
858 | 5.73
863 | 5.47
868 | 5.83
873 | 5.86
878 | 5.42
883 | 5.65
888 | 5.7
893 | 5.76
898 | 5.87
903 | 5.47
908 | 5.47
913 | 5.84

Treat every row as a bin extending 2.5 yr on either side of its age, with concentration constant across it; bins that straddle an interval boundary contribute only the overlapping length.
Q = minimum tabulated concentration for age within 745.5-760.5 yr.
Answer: 3.53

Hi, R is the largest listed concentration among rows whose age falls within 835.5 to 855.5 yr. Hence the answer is 5.71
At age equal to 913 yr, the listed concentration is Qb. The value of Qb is 5.84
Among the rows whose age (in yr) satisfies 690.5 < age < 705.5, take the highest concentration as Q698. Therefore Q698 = 6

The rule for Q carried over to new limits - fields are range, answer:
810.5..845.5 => 5.24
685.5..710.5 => 5.39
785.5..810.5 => 5.28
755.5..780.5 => 5.26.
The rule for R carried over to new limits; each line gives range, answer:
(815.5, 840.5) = 6.09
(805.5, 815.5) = 5.87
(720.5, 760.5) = 5.95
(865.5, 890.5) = 5.86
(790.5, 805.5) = 5.77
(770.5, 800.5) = 6.04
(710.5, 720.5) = 4.7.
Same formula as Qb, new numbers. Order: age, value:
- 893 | 5.76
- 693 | 5.56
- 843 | 5.56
